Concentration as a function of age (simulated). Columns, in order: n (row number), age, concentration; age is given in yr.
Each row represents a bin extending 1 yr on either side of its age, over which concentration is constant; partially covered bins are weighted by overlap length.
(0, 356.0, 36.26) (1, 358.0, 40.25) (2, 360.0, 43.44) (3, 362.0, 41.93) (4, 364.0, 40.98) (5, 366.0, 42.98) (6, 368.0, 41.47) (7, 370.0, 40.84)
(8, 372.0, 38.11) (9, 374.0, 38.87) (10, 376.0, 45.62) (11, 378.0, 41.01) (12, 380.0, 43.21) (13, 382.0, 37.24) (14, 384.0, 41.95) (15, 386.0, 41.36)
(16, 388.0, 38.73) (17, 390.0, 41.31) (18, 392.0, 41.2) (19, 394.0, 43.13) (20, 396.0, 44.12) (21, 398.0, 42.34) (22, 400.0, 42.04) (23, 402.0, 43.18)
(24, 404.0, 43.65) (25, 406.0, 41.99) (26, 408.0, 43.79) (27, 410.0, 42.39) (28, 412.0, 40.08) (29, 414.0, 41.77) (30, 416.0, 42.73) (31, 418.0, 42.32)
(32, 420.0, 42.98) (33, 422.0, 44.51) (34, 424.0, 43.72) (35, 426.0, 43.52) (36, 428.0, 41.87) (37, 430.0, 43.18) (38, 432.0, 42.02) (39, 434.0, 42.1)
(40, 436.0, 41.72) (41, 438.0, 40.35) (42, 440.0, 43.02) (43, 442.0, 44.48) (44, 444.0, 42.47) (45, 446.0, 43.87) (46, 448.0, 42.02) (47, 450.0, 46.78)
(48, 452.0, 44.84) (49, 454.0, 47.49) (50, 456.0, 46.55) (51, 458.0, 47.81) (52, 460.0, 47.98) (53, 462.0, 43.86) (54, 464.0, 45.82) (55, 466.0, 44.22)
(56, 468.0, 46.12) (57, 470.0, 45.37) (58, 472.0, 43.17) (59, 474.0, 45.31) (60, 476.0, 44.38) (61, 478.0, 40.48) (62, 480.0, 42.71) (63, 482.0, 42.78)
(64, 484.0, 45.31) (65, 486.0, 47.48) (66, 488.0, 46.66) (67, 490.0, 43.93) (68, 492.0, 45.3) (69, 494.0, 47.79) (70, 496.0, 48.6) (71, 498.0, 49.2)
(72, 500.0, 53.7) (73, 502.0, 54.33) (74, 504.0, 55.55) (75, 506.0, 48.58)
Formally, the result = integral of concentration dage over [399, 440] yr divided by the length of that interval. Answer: 42.5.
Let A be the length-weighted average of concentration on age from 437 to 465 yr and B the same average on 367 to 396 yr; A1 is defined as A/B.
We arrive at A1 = 1.09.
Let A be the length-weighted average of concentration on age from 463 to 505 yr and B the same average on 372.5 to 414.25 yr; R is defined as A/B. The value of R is 1.1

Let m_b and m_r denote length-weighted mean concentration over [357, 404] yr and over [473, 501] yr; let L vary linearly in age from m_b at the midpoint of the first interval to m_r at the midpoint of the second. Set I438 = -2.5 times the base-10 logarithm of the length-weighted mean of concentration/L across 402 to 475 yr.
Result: 0.005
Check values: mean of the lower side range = 41.6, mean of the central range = 43.8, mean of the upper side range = 46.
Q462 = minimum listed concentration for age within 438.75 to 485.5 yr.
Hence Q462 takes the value 40.48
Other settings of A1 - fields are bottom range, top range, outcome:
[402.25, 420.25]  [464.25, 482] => 1.04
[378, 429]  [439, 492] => 1.06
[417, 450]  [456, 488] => 1.05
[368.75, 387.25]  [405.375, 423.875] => 1.04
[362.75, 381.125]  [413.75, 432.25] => 1.04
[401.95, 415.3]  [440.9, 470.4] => 1.07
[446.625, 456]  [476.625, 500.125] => 1.01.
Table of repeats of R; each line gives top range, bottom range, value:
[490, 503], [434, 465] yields 1.11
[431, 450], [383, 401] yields 1.02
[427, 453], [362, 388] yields 1.05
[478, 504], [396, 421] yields 1.11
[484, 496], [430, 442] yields 1.10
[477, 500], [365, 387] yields 1.11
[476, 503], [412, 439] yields 1.10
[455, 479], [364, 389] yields 1.10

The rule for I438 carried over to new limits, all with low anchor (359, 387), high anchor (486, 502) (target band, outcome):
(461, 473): 0.047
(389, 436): 0.026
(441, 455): 0.026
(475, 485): 0.104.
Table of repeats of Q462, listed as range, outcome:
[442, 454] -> 42.02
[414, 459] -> 40.35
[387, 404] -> 38.73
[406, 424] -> 40.08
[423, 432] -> 41.87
